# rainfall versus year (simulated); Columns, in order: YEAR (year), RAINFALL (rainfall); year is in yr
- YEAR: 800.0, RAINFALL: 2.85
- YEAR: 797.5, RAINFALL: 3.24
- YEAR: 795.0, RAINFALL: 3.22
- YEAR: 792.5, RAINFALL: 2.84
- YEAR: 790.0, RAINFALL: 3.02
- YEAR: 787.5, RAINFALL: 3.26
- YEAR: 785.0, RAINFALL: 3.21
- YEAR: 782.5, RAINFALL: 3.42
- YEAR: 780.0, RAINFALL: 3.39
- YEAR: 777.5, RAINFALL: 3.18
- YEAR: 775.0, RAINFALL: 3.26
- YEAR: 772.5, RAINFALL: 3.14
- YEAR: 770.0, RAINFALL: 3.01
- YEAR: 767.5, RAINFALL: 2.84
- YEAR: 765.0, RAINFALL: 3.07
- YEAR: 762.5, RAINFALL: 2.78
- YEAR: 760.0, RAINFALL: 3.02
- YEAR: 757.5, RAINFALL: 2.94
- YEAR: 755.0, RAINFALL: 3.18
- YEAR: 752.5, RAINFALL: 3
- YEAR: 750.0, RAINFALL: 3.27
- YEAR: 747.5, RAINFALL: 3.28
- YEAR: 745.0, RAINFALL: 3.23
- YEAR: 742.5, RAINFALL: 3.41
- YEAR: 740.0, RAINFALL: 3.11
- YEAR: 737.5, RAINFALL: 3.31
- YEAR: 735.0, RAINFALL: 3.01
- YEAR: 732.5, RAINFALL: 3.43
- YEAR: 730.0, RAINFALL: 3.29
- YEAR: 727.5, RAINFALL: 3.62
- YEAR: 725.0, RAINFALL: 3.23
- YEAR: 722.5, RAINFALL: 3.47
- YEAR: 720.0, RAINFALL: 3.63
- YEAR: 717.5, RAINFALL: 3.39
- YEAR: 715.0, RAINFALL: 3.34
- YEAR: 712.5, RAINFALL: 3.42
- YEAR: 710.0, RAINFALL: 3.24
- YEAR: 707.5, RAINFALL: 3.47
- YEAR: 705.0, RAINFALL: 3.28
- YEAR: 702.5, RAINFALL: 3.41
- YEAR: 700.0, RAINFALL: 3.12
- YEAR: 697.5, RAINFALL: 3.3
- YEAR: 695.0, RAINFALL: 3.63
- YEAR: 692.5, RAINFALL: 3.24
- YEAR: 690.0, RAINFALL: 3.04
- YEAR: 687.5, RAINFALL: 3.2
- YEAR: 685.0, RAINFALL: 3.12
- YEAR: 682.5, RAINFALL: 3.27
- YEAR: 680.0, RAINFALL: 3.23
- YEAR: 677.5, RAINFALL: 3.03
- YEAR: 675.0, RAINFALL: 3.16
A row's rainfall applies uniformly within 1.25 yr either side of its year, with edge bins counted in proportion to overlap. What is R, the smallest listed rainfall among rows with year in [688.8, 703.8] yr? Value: 3.04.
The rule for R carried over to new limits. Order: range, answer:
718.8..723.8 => 3.47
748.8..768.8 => 2.78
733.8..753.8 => 3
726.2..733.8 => 3.29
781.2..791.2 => 3.02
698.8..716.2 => 3.12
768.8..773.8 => 3.01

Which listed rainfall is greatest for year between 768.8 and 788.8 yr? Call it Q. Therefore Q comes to 3.42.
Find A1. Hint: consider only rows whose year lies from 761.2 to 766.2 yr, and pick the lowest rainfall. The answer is 2.78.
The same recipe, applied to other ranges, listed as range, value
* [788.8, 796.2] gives 2.84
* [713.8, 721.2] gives 3.34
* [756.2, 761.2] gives 2.94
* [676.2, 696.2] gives 3.03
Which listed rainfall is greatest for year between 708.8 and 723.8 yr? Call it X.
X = 3.63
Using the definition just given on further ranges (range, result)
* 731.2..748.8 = 3.43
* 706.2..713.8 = 3.47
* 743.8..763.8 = 3.28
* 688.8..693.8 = 3.24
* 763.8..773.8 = 3.14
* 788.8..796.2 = 3.22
